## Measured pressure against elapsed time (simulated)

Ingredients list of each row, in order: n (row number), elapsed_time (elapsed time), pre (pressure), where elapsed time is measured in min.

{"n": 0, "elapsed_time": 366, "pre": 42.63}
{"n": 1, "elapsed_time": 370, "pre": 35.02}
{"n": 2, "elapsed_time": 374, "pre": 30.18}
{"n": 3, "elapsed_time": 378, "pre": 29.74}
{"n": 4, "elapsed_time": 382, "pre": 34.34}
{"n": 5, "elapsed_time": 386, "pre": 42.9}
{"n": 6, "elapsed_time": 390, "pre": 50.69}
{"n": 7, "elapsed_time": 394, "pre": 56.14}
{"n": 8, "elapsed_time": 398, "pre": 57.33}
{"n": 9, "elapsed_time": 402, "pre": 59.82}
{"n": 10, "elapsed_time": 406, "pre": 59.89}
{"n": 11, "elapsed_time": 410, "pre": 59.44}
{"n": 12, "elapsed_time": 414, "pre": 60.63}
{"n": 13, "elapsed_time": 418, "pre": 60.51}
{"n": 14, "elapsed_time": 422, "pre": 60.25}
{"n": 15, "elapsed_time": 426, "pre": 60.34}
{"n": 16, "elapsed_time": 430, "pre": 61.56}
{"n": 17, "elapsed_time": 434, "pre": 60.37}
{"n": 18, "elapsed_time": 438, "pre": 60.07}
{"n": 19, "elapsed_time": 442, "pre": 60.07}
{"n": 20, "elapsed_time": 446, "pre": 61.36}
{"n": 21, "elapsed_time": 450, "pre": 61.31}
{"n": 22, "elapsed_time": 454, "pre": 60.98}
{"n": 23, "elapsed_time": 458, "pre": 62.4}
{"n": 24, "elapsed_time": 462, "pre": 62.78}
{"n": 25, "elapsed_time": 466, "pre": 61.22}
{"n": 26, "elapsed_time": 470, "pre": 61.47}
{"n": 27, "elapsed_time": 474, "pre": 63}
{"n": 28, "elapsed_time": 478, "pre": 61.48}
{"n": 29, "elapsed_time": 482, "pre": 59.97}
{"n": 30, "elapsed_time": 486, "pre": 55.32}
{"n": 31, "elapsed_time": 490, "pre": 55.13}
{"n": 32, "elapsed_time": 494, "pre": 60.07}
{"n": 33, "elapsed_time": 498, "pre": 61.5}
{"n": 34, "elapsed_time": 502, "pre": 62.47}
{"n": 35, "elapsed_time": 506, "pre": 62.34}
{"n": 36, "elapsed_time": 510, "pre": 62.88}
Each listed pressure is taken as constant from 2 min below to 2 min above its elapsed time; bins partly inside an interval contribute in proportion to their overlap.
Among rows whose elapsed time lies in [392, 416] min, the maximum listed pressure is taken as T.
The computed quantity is 60.63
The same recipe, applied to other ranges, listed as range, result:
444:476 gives 63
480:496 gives 60.07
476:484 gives 61.48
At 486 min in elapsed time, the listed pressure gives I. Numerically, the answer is 55.32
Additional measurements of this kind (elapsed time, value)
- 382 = 34.34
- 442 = 60.07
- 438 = 60.07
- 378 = 29.74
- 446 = 61.36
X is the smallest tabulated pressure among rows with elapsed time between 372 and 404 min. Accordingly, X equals 29.74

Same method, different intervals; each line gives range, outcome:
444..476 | 60.98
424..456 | 60.07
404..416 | 59.44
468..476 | 61.47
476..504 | 55.13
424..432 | 60.34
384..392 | 42.9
